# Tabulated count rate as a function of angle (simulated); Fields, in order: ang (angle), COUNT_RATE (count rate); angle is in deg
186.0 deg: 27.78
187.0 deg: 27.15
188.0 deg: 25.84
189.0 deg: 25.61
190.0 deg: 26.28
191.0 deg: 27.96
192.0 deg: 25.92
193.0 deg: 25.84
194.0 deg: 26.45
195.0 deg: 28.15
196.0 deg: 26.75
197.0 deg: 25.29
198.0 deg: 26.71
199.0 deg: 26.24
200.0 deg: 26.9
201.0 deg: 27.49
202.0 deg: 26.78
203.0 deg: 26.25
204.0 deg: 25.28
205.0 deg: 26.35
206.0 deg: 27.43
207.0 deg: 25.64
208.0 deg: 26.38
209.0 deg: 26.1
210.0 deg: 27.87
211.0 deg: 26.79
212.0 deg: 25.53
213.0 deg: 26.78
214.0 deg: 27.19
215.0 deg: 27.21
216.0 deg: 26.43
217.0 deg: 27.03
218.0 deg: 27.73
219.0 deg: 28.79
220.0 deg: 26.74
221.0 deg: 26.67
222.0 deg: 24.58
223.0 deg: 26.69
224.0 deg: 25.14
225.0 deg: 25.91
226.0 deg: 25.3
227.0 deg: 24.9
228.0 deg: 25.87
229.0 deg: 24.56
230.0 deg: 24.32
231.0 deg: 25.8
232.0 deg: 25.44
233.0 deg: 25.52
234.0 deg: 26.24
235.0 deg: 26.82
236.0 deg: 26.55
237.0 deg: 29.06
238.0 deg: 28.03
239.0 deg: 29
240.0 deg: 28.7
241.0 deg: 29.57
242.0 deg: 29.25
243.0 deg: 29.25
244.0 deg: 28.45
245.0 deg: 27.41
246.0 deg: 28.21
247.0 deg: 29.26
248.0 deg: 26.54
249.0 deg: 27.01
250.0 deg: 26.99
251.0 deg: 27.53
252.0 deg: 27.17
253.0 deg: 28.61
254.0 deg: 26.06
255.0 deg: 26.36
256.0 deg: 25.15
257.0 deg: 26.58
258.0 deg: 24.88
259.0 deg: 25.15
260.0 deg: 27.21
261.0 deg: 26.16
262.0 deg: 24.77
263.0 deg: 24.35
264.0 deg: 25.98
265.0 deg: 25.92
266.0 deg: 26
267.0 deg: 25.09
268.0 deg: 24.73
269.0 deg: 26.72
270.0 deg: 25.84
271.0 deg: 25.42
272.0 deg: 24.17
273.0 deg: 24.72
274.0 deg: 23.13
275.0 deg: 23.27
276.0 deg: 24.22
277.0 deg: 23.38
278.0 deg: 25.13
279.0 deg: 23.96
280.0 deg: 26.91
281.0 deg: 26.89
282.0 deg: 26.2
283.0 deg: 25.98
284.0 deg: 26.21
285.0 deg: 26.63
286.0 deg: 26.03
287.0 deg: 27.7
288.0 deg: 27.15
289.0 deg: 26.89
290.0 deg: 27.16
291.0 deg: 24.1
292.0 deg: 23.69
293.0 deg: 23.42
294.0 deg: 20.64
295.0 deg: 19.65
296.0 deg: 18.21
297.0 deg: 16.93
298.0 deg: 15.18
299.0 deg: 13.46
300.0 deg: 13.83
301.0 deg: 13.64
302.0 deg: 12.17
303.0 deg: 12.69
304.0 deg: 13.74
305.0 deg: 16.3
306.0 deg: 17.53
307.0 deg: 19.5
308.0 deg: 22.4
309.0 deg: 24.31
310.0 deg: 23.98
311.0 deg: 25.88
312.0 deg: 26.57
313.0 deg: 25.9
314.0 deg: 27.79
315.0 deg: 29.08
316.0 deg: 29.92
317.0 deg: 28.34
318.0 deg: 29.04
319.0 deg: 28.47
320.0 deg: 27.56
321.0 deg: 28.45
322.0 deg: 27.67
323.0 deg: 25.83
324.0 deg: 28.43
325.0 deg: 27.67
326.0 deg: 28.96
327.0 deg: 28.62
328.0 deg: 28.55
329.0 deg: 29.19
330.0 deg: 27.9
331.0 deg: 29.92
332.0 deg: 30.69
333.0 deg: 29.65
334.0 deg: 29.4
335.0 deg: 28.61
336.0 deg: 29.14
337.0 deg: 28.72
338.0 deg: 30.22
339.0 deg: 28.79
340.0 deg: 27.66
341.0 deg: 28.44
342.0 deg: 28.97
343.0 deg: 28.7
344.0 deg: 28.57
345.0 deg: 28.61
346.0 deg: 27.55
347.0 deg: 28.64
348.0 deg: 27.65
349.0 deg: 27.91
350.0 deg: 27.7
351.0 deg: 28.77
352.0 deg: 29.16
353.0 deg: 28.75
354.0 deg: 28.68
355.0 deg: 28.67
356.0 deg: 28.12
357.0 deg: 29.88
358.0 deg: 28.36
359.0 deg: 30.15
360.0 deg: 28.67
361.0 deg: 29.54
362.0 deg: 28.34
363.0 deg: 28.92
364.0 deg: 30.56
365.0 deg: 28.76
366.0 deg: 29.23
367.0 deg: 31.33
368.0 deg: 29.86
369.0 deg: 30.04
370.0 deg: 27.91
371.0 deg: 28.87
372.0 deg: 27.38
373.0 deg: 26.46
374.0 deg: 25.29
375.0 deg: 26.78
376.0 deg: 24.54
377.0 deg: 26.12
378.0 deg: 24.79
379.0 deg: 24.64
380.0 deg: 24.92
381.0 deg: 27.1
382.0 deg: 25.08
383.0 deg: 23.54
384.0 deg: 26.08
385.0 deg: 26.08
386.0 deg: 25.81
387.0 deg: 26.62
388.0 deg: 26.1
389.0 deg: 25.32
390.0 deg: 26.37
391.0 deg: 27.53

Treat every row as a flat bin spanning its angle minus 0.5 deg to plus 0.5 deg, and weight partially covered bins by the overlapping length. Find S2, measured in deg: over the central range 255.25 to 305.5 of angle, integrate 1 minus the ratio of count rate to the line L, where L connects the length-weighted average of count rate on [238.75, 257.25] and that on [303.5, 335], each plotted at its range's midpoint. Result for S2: 7.6 deg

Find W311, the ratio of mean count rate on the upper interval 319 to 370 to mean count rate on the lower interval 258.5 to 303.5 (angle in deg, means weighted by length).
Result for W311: 1.2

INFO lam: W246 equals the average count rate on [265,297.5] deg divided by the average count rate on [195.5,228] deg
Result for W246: 0.93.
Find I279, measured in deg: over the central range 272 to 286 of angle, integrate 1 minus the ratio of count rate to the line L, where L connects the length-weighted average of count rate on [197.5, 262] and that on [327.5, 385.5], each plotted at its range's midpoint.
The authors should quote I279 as 1.1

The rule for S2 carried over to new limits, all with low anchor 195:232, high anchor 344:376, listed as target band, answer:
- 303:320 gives 2.30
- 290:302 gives 3.93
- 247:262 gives 0.21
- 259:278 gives 1.46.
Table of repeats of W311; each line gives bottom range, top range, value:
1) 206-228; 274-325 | 0.88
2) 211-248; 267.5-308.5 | 0.82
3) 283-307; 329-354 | 1.42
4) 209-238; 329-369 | 1.10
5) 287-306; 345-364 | 1.51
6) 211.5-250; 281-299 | 0.87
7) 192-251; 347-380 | 1.05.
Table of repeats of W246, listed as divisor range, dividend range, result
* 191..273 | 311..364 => 1.08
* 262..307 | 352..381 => 1.25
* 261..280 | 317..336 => 1.15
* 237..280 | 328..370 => 1.10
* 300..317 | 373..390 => 1.20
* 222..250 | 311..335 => 1.05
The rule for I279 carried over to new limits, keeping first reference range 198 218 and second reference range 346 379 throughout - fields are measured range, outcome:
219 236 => 0.7 deg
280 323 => 7.0 deg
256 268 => 0.7 deg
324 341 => -0.6 deg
